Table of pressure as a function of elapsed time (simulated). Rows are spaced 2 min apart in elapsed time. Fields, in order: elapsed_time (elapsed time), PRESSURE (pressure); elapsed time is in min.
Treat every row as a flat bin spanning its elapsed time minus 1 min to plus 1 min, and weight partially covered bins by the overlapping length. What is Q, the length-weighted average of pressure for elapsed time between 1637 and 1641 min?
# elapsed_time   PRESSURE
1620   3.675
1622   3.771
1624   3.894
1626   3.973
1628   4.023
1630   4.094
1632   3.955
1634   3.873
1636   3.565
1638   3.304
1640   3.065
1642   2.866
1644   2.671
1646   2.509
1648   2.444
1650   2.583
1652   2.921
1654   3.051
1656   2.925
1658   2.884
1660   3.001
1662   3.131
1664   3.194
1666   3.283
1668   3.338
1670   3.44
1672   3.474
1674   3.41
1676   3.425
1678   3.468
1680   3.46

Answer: 3.18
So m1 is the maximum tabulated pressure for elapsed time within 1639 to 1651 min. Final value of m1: 3.065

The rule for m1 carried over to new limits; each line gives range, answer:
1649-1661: 3.051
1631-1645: 3.955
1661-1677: 3.474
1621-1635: 4.094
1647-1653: 2.921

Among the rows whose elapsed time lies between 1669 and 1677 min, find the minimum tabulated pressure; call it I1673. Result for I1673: 3.41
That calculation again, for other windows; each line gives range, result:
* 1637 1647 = 2.509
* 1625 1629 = 3.973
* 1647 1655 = 2.444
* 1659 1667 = 3.001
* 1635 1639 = 3.304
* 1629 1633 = 3.955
